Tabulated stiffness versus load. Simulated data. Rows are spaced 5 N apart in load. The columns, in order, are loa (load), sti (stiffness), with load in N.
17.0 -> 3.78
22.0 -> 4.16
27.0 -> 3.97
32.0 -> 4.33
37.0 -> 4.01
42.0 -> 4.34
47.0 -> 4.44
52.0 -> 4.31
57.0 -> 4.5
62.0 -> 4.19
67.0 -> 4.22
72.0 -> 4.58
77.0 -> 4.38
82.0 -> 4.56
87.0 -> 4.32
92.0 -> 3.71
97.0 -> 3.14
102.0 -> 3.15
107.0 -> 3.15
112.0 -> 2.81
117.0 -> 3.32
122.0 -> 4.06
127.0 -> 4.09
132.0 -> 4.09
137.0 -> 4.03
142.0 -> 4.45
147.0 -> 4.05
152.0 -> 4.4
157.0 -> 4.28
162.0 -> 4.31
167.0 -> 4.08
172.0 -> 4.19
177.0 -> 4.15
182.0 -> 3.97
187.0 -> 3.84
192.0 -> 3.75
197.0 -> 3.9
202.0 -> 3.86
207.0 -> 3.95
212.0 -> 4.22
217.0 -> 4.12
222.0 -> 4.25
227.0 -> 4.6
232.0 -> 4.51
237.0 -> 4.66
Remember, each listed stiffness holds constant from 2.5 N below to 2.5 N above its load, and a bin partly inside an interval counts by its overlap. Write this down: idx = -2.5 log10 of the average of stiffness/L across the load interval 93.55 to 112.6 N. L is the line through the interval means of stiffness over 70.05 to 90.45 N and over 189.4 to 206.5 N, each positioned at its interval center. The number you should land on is 0.35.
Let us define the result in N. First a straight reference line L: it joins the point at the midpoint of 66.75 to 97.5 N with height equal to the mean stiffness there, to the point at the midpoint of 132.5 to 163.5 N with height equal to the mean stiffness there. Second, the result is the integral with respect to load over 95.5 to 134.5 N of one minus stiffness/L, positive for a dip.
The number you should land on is 6.8 N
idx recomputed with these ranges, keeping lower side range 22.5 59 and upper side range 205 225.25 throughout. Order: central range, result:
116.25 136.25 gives 0.07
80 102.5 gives 0.11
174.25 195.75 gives 0.07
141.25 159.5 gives -0.02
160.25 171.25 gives 0.00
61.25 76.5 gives -0.03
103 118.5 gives 0.34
